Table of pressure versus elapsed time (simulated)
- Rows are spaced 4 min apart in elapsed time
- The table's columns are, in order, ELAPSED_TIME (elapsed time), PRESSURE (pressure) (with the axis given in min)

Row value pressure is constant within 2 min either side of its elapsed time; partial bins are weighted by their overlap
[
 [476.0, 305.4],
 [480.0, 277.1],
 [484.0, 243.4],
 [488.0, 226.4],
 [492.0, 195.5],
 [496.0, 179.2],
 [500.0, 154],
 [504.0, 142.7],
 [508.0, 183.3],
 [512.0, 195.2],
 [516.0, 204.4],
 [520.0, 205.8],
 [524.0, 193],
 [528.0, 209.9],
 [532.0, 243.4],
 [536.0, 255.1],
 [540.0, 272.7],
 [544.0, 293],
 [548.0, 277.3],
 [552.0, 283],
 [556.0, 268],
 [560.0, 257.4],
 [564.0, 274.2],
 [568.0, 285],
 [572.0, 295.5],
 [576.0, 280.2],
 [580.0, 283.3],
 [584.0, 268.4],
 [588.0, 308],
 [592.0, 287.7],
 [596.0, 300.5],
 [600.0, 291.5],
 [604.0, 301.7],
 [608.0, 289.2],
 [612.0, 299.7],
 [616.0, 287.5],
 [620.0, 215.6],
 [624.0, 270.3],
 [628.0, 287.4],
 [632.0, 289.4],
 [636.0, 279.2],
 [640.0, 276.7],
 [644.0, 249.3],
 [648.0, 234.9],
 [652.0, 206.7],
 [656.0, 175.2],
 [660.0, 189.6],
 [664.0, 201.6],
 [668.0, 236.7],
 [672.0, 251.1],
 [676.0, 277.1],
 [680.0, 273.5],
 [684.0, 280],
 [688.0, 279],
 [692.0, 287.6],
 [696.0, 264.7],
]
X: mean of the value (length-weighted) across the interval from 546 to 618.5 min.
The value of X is 285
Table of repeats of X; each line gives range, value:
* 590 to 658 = 267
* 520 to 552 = 249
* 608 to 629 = 273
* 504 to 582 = 248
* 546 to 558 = 276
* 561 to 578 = 282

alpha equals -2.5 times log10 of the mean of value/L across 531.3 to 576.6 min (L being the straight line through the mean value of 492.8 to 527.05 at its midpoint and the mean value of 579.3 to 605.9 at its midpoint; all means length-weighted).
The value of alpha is -0.143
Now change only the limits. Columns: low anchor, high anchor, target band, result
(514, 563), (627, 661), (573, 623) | -0.16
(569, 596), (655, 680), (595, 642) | -0.08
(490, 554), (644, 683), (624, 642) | -0.23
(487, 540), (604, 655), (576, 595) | -0.19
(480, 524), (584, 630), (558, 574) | -0.11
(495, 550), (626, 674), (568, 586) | -0.24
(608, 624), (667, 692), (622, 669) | 0.12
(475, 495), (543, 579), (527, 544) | 0.06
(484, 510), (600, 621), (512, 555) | -0.12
